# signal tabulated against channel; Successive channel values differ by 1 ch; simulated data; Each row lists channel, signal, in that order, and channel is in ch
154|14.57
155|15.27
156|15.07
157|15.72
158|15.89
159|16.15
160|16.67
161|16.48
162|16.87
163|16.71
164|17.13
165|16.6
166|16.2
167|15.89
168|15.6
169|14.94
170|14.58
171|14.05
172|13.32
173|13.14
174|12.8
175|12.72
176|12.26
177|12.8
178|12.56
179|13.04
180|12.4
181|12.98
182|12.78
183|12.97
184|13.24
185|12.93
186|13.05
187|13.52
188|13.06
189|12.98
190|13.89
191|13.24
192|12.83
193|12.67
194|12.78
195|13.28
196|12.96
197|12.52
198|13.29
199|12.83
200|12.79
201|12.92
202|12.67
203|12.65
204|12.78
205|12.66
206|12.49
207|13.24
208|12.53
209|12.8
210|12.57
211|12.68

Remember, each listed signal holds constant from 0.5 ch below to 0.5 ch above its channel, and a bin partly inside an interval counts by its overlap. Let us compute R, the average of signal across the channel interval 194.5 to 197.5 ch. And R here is 12.9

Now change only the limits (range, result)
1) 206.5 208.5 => 12.9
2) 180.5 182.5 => 12.9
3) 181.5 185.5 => 13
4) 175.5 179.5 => 12.7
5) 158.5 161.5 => 16.4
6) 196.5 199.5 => 12.9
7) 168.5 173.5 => 14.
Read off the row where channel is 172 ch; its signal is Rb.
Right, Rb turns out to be 13.32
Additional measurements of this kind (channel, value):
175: 12.72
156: 15.07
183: 12.97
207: 13.24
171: 14.05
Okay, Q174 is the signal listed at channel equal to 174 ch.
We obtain 12.8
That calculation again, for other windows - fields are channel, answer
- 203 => 12.65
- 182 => 12.78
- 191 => 13.24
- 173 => 13.14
